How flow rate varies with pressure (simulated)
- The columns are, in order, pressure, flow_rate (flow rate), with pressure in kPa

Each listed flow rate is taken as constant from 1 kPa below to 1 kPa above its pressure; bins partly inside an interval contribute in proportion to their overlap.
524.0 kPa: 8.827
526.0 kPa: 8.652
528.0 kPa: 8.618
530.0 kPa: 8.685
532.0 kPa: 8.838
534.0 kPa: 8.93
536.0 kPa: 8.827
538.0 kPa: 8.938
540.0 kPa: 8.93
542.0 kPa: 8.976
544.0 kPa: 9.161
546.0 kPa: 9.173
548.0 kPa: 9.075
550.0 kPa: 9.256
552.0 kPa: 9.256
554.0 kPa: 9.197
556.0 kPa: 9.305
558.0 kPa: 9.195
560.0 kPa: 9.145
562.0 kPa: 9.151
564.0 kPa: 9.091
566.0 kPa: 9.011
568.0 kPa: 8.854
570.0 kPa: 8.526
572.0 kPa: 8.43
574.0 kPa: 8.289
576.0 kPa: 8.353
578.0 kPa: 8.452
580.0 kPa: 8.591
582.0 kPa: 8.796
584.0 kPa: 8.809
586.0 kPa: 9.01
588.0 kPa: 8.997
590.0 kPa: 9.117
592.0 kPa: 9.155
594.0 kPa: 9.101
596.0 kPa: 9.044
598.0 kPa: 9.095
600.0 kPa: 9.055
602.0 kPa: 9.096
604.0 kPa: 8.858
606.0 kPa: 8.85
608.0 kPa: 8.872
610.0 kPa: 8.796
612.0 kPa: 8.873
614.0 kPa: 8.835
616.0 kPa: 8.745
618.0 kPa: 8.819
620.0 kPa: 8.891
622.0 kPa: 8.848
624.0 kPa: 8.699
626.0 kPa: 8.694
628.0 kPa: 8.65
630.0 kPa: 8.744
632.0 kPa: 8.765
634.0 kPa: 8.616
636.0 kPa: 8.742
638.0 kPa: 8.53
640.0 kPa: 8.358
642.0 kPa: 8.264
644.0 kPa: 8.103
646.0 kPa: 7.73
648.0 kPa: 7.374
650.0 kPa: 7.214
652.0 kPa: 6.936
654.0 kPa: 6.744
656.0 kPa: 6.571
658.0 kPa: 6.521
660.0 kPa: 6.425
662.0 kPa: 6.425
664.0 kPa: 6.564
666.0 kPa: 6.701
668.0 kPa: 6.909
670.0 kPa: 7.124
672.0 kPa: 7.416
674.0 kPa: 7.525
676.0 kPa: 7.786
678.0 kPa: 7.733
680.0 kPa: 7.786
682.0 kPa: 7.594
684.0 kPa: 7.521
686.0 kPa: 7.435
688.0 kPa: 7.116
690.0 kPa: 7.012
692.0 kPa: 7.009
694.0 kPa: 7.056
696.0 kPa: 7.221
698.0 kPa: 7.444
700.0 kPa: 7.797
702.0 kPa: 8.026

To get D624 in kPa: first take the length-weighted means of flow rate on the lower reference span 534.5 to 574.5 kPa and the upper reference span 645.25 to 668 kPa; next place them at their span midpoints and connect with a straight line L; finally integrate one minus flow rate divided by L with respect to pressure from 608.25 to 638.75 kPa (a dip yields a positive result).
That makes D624 -5.0 kPa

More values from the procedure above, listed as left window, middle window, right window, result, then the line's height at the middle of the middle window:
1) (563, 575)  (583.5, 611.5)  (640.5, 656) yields -2.5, 8.25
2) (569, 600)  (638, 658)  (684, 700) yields 1.0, 7.88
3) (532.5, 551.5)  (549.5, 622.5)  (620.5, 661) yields -3.2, 8.54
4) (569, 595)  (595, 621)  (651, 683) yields -2.2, 8.22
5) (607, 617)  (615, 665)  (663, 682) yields 1.4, 8.12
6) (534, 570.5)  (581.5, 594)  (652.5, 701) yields -0.7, 8.51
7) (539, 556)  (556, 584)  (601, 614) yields 0.8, 9.04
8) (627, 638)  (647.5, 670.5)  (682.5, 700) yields 3.6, 8.05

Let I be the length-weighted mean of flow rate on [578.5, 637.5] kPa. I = 8.86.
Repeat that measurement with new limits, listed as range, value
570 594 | 8.73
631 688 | 7.47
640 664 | 7.15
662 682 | 7.26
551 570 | 9.1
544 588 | 8.91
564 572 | 8.79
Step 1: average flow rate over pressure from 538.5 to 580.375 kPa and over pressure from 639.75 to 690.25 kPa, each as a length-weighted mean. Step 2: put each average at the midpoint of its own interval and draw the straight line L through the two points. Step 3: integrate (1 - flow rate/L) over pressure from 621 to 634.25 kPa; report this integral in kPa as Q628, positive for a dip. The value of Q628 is -1.5 kPa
